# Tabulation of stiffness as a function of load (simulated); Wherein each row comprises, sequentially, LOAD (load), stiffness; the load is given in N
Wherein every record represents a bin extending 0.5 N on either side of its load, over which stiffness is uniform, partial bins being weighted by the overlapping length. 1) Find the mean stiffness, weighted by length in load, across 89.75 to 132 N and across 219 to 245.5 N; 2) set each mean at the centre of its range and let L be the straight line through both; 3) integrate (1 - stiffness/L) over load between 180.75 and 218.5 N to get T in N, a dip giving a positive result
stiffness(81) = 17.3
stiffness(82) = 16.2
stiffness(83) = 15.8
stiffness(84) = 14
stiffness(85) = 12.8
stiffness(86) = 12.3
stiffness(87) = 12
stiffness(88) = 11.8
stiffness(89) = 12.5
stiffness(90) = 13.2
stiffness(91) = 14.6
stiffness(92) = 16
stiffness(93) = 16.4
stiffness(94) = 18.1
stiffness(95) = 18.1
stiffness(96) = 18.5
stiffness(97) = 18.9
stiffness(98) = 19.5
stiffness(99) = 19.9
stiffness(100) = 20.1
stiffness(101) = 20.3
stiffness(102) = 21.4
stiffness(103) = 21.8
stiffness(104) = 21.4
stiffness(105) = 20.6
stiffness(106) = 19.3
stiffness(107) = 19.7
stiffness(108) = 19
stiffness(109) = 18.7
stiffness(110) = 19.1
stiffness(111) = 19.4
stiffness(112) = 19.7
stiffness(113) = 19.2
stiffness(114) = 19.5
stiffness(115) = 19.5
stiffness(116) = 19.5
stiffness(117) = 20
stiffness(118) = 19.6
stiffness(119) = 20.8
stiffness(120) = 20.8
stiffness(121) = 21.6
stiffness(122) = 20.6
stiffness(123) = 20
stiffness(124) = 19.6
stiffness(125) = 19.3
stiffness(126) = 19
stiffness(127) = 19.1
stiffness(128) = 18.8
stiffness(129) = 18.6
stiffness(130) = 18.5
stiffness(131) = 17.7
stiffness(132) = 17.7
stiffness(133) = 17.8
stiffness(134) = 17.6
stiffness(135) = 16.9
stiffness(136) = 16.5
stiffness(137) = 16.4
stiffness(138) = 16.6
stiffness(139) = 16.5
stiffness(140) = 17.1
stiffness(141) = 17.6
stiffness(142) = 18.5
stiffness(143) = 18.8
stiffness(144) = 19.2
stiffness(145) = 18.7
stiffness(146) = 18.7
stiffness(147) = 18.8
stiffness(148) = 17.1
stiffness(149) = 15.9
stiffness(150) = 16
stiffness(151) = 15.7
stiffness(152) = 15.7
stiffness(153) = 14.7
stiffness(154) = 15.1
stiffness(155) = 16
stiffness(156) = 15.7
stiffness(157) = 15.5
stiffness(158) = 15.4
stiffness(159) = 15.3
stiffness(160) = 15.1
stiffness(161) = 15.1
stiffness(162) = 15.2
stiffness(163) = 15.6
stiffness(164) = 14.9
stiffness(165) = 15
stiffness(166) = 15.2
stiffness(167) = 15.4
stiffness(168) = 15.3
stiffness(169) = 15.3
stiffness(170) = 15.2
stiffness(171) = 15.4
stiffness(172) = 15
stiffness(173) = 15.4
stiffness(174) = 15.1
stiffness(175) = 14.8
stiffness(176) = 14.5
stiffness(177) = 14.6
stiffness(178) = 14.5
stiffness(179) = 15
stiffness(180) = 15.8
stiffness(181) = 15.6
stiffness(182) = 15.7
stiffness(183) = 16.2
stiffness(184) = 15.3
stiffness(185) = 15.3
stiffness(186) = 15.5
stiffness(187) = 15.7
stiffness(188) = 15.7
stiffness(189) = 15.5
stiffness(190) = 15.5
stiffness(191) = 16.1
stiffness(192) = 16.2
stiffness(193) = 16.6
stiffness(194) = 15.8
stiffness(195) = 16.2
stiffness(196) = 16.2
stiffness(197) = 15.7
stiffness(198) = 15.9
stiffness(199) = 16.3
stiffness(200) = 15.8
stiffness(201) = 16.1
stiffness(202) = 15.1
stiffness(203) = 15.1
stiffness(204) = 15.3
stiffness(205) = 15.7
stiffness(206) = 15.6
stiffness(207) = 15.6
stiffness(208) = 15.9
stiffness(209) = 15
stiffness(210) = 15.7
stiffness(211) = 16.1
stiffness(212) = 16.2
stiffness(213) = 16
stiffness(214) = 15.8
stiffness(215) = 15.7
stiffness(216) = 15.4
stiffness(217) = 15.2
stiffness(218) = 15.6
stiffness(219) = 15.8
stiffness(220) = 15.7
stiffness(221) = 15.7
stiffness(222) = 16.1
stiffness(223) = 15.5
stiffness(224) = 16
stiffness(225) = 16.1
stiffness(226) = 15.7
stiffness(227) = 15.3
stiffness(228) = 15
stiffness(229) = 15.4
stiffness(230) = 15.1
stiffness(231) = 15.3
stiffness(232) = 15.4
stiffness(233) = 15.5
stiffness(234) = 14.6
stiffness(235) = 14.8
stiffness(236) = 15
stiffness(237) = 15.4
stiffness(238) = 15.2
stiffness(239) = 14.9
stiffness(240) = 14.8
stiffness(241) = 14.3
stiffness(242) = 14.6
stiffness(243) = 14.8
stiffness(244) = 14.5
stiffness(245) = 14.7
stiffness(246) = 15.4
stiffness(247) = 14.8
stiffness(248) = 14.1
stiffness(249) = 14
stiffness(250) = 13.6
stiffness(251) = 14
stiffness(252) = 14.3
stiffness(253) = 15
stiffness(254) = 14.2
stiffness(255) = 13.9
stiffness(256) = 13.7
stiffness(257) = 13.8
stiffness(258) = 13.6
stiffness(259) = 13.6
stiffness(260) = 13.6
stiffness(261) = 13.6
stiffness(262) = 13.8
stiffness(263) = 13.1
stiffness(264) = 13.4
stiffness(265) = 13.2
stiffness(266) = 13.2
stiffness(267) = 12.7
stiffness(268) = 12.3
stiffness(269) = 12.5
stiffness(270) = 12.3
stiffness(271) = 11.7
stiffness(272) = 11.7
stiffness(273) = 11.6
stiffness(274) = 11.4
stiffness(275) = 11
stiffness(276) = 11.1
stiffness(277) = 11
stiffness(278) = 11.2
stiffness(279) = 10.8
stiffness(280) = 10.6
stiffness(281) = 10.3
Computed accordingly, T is 1.3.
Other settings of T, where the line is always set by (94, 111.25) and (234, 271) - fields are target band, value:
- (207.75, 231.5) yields -0.6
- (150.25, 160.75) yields 1.3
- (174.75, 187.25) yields 1.1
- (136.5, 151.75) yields 0.6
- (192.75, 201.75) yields 0.0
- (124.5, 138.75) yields 0.6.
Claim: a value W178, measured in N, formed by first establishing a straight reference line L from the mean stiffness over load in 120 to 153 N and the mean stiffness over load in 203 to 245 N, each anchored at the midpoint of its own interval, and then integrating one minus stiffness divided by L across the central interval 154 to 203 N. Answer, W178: 3.7 N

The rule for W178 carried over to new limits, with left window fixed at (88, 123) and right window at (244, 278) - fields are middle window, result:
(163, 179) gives 1.42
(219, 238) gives -1.35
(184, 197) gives -0.02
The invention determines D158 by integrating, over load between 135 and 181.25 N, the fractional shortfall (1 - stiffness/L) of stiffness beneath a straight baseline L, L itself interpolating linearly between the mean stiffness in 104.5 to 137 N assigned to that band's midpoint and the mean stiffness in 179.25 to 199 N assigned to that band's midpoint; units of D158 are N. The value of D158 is 3.61 N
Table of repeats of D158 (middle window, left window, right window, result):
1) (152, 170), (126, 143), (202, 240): 1.8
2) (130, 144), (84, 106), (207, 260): -0.8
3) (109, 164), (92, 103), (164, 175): -2.5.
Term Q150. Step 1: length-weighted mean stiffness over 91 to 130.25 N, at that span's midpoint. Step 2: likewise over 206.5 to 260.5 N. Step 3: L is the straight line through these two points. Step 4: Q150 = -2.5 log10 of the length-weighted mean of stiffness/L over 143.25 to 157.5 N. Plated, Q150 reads 0.08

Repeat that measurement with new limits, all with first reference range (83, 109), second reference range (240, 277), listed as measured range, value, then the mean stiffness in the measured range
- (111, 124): -0.19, 20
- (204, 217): -0.08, 15.7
